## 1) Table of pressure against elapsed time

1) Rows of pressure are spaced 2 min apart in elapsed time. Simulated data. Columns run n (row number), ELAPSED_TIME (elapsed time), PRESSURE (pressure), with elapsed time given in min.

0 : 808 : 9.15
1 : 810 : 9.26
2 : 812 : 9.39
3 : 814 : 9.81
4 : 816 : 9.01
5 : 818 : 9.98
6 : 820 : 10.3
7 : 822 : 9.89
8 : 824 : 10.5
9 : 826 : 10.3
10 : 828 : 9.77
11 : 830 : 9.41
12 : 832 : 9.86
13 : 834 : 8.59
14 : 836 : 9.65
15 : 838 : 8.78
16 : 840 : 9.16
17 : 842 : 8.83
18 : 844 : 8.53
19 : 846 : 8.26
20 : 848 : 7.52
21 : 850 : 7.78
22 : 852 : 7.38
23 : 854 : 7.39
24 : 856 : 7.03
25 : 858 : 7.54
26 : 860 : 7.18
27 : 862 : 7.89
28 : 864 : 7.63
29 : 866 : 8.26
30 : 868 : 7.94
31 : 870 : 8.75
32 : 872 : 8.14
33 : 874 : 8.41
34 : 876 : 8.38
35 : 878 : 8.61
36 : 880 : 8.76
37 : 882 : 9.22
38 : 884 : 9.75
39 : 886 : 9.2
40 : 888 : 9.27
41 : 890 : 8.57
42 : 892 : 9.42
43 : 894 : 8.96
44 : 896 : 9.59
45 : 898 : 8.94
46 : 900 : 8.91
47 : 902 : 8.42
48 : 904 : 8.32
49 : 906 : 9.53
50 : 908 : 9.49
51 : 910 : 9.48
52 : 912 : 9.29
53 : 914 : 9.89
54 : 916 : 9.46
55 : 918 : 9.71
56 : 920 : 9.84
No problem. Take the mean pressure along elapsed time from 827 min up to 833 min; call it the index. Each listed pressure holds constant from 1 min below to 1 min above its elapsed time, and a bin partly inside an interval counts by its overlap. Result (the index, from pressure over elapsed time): 9.68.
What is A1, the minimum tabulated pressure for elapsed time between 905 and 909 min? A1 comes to 9.49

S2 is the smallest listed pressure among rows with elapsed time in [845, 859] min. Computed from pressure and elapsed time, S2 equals 7.03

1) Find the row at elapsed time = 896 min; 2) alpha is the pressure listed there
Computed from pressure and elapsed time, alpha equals 9.59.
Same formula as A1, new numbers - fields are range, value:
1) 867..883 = 7.94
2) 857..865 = 7.18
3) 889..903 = 8.42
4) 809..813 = 9.26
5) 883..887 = 9.2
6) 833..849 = 7.52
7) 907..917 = 9.29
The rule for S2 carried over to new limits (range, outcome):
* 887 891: 8.57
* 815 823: 9.01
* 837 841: 8.78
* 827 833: 9.41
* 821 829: 9.77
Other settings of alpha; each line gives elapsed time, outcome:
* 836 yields 9.65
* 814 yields 9.81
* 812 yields 9.39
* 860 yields 7.18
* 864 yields 7.63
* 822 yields 9.89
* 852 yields 7.38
